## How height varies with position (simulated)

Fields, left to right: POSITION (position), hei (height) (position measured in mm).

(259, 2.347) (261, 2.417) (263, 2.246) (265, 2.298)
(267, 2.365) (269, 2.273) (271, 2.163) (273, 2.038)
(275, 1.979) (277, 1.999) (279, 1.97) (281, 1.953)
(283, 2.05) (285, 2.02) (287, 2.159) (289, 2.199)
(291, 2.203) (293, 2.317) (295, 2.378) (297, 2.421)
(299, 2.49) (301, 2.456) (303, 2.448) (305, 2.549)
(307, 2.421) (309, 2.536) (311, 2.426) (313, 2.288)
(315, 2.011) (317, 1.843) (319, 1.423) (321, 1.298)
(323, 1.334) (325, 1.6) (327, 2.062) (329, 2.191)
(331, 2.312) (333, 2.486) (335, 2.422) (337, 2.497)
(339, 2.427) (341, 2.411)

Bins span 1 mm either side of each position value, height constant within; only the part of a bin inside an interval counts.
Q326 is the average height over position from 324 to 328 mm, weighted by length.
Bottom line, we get 1.83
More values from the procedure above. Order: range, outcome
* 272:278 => 2.01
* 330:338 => 2.43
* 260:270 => 2.32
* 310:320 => 2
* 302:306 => 2.5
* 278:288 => 2.03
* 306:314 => 2.42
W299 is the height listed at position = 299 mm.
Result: 2.49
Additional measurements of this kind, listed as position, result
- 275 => 1.979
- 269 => 2.273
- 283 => 2.05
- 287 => 2.159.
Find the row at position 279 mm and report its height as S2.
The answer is 1.97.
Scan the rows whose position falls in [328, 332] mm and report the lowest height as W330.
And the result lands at 2.191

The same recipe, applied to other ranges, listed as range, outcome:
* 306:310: 2.421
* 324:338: 1.6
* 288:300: 2.199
